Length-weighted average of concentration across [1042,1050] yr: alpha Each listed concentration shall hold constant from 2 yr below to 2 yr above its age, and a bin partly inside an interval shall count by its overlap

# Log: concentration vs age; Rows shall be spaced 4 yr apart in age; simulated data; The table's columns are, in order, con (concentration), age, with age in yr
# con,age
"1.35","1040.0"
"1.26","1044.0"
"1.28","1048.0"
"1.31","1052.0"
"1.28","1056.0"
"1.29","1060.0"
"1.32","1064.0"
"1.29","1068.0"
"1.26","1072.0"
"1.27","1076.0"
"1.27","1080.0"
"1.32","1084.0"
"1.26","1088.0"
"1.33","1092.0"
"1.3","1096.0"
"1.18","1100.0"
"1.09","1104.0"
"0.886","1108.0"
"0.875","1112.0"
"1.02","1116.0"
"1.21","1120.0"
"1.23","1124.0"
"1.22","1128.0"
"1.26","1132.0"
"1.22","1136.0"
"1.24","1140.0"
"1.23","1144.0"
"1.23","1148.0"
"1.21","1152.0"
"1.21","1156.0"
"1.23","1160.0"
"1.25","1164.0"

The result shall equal 1.27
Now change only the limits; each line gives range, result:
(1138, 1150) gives 1.23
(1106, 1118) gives 0.927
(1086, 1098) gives 1.3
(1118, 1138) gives 1.23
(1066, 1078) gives 1.27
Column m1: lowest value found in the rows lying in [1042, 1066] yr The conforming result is 1.26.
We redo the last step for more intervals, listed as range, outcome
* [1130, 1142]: 1.22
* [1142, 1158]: 1.21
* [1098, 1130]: 0.875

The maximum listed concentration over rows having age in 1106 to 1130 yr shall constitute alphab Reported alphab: 1.23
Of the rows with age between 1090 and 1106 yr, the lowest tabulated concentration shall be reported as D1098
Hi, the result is 1.09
